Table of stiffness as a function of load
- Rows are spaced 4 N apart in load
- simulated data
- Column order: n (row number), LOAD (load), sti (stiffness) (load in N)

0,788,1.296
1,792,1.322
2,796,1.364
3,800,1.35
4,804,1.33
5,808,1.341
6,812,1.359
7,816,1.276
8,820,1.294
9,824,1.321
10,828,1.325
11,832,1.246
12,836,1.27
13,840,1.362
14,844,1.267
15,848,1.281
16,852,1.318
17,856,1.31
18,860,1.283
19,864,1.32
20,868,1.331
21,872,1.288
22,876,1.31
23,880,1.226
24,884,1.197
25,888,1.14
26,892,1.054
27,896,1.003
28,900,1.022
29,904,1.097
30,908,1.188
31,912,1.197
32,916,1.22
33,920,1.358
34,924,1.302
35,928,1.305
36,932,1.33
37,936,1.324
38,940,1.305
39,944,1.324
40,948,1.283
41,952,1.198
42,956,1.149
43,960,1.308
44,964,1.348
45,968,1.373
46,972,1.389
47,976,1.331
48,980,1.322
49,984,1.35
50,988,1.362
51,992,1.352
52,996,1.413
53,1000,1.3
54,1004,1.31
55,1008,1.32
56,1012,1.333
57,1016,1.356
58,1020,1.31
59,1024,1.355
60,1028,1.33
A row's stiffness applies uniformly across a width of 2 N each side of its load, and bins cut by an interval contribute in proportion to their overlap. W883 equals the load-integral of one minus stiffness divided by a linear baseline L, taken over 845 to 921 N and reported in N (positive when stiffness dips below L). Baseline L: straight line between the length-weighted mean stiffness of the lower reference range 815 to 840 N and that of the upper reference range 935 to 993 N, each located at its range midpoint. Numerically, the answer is 5.00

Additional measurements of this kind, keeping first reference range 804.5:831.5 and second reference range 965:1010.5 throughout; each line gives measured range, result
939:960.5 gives 1.35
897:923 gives 3.02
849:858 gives 0.08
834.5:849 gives 0.26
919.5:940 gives 0.26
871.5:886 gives 0.82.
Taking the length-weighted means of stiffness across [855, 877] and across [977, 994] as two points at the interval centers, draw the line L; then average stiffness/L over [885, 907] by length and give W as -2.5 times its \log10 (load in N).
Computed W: 0.22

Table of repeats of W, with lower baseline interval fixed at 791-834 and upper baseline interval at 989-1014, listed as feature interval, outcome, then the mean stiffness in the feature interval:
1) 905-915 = 0.12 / 1.19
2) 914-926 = 0.03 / 1.29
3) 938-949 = 0.02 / 1.31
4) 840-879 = 0.02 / 1.3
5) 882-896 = 0.19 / 1.11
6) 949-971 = 0.05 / 1.28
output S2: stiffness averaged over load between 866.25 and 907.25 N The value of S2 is 1.17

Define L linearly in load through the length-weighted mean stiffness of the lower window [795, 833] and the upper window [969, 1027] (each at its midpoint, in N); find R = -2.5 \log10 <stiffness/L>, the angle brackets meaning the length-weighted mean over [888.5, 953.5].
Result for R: 0.099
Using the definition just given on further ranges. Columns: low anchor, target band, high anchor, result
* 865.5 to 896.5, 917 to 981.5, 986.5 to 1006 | -0.016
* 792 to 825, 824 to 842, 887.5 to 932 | -0.008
